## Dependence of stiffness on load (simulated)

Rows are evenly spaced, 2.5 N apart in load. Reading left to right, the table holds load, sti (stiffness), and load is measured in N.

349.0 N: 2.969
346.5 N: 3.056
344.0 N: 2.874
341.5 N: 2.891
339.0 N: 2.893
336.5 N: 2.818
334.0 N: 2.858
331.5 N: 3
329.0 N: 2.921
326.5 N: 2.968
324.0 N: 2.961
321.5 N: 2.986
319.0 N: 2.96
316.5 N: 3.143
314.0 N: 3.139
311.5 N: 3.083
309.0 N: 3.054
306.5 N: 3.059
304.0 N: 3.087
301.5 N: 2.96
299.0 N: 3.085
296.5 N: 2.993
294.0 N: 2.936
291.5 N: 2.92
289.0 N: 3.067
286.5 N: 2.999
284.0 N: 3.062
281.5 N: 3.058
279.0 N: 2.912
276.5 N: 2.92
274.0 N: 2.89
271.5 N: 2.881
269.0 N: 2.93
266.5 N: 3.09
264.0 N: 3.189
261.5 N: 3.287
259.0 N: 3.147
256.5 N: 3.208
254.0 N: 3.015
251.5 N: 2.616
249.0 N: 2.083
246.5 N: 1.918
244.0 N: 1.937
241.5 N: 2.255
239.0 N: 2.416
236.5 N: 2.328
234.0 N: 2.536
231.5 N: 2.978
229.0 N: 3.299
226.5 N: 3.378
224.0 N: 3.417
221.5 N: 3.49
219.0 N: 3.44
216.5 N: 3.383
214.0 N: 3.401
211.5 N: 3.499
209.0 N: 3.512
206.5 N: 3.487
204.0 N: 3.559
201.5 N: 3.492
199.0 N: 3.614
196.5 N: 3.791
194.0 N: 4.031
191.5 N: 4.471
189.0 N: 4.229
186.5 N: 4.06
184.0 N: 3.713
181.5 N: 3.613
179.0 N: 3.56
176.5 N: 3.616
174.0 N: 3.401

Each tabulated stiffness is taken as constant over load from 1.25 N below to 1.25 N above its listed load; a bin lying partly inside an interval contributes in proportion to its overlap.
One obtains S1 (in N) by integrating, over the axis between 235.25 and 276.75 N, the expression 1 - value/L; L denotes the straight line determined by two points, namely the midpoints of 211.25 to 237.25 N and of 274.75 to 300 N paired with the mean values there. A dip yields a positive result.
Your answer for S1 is 5.1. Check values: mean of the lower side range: 3.2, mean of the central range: 2.71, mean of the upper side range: 2.99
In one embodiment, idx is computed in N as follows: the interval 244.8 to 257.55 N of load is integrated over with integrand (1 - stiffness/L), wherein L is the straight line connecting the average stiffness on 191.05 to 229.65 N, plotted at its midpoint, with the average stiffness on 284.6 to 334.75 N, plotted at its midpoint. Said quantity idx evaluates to 3.05 N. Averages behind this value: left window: 3.56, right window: 3.01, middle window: 2.54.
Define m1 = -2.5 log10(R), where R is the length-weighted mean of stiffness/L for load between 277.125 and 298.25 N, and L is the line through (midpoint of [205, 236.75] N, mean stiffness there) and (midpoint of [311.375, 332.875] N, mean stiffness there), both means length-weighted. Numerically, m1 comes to 0.04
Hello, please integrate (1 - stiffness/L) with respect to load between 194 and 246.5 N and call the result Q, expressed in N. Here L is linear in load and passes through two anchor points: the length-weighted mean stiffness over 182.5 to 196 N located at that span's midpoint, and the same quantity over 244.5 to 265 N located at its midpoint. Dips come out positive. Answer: 4.98 N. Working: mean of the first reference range 4.07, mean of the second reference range 2.77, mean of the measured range 3.15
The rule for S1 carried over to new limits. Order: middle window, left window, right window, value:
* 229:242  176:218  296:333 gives 3.3 N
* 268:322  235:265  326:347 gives -4.6 N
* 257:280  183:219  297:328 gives 1.9 N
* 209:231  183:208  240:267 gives -0.3 N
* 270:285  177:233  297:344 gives 1.2 N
